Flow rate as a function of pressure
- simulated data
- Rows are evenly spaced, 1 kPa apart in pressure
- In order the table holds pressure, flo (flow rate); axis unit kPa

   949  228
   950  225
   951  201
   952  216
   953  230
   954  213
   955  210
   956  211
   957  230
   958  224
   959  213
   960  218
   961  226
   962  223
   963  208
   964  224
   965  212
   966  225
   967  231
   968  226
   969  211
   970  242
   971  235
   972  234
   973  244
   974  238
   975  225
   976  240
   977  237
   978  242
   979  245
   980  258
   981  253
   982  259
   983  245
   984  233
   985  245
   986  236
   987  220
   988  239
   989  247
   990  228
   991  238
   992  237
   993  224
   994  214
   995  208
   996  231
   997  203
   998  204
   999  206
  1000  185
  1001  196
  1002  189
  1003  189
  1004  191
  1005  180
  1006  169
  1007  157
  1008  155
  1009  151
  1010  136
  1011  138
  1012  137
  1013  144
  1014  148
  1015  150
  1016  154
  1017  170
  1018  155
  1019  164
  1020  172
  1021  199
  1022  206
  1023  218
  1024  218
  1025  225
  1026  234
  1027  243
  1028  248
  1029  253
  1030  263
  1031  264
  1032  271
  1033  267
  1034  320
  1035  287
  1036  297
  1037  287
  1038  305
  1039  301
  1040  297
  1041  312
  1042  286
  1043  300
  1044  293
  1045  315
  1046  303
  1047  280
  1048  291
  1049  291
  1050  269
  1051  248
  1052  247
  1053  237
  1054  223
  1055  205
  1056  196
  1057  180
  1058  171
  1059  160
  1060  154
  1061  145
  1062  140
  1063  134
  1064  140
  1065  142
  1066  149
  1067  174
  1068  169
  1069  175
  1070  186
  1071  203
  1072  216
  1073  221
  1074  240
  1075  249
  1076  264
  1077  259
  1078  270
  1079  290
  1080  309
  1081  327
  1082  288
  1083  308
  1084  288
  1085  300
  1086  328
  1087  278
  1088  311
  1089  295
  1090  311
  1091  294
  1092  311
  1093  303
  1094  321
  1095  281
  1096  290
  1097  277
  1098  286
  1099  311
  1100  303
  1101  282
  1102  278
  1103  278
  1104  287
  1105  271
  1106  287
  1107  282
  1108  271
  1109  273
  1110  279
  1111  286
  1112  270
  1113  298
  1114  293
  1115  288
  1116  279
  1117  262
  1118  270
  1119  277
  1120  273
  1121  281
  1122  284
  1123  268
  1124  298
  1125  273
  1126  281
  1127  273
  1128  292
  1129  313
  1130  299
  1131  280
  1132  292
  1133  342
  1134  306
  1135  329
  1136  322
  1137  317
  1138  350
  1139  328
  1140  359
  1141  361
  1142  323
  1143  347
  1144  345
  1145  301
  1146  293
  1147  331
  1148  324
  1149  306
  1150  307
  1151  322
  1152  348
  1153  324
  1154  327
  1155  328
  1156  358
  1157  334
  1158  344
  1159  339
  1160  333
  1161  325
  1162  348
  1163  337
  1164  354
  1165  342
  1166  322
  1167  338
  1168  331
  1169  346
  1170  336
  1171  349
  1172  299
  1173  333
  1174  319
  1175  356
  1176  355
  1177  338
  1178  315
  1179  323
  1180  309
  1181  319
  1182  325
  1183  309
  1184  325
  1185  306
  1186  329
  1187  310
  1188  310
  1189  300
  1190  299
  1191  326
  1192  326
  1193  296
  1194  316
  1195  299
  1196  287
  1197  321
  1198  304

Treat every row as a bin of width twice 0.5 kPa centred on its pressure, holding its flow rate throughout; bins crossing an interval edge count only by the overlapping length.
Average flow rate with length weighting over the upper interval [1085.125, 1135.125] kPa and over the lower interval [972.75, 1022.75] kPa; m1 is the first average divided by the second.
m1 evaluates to 1.43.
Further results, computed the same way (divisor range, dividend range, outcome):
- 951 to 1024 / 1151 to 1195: 1.57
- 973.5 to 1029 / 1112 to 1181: 1.54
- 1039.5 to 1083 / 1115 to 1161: 1.34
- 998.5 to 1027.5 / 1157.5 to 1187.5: 1.85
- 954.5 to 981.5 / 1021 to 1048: 1.19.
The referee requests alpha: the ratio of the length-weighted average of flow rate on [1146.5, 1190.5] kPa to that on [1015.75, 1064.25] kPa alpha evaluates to 1.39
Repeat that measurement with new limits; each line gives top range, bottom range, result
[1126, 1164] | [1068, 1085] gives 1.27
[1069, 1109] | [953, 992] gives 1.21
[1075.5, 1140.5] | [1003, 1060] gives 1.30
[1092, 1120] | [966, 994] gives 1.20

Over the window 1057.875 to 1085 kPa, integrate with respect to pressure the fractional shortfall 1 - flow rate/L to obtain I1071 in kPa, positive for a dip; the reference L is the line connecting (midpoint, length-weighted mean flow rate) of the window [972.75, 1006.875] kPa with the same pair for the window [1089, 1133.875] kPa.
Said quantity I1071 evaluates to 5.2 kPa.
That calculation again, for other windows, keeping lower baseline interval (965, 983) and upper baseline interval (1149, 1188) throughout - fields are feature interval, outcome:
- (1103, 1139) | 2.0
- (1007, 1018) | 4.6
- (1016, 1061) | 4.1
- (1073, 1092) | 0.1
